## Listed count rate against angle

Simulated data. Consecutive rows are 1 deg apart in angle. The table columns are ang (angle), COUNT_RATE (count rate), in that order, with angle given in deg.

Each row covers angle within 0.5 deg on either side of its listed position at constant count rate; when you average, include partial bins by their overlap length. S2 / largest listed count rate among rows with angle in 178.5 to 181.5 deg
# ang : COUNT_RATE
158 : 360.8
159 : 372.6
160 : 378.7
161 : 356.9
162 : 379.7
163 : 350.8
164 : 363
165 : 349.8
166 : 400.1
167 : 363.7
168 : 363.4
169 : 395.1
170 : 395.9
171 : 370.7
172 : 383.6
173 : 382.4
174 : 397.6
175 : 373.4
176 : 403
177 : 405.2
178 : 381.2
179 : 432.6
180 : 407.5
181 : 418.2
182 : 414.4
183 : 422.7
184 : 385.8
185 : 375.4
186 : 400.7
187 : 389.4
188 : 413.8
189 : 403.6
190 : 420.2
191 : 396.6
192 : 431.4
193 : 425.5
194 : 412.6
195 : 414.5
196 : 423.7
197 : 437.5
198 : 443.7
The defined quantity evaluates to 432.6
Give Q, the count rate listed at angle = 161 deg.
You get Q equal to 356.9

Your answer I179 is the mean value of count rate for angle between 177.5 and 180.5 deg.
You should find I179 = 407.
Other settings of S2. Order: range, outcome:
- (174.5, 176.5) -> 403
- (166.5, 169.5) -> 395.1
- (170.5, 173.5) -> 383.6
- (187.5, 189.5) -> 413.8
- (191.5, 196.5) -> 431.4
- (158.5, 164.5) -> 379.7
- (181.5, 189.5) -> 422.7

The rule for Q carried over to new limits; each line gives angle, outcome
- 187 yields 389.4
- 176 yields 403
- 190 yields 420.2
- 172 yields 383.6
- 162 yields 379.7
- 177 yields 405.2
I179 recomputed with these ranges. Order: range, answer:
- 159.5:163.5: 367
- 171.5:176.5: 388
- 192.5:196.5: 419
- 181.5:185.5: 400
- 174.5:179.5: 399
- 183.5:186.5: 387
